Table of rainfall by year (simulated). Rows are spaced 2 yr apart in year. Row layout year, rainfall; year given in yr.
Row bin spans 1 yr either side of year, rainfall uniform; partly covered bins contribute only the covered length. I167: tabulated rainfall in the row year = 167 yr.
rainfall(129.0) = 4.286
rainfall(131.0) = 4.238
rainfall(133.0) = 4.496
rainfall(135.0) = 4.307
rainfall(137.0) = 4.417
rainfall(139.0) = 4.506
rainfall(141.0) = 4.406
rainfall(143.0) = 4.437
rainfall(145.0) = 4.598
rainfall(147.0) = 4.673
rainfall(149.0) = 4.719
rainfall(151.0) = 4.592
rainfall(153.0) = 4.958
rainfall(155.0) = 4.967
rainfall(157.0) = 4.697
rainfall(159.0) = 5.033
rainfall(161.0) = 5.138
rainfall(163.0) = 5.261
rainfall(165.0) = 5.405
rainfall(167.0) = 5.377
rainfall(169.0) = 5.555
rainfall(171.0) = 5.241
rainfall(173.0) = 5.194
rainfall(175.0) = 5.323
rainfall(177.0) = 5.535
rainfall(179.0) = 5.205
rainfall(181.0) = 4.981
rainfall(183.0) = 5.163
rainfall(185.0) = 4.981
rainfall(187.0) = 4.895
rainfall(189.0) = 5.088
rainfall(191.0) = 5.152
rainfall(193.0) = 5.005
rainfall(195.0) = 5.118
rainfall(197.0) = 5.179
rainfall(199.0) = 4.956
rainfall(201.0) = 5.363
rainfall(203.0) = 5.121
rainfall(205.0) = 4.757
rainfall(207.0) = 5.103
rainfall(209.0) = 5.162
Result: 5.377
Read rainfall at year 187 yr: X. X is 4.895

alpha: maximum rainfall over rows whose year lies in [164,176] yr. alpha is 5.555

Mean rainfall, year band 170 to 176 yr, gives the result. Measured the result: 5.25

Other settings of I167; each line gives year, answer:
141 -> 4.406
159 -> 5.033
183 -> 5.163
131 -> 4.238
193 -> 5.005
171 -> 5.241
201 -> 5.363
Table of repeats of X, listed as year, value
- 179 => 5.205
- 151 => 4.592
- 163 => 5.261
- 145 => 4.598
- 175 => 5.323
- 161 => 5.138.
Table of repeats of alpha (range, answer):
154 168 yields 5.405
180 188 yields 5.163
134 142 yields 4.506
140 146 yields 4.598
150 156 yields 4.967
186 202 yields 5.363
